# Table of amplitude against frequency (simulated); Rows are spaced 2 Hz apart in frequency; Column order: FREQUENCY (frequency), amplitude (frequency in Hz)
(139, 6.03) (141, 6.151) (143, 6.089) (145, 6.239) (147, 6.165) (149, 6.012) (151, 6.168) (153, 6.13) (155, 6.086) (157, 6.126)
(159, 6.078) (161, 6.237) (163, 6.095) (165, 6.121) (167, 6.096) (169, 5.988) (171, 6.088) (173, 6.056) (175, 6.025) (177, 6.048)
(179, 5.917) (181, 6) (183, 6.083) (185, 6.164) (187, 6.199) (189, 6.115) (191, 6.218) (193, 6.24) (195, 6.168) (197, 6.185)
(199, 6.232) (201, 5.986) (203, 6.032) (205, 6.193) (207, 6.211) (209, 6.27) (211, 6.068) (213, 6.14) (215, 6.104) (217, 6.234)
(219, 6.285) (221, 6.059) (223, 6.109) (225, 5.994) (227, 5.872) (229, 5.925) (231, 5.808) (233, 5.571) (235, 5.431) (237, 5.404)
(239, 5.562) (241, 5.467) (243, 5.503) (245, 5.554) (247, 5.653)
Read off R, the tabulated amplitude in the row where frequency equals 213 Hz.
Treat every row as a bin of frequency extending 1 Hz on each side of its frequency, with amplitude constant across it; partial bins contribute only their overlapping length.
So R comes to 6.14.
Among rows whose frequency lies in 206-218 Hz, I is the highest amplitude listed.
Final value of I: 6.27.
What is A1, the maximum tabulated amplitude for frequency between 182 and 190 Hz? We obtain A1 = 6.199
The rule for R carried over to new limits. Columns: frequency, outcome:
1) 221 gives 6.059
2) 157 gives 6.126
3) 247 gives 5.653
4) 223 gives 6.109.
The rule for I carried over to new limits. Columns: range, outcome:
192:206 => 6.24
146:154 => 6.168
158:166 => 6.237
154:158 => 6.126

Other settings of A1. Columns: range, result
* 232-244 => 5.571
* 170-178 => 6.088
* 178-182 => 6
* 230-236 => 5.808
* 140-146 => 6.239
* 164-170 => 6.121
